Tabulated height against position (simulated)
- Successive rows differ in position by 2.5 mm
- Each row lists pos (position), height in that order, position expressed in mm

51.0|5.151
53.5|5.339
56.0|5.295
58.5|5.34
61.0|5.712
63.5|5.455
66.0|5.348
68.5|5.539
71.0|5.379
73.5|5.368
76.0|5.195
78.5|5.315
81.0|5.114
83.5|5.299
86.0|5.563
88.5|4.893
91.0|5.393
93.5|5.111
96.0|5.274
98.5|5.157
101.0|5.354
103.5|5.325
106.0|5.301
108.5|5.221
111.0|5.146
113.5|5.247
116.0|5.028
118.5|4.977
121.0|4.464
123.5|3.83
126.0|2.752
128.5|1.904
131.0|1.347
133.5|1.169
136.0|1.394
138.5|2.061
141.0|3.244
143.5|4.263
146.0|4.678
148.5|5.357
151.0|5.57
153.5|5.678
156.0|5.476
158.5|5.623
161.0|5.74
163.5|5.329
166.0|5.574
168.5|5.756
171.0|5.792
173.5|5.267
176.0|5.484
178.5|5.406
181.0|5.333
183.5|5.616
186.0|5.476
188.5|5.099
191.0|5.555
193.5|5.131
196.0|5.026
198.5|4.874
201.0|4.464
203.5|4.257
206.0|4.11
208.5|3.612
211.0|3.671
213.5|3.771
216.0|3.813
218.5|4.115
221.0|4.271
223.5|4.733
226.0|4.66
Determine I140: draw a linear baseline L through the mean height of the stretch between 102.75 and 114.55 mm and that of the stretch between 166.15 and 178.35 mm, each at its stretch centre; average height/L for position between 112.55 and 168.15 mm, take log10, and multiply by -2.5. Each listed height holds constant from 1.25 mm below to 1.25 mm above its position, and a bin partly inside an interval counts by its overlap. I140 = 0.29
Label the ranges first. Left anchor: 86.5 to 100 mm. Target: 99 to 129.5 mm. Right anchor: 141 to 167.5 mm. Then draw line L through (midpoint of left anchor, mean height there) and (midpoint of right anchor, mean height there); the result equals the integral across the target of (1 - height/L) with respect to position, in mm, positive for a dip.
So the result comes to 3.6 mm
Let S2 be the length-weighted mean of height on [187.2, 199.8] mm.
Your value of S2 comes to 5.14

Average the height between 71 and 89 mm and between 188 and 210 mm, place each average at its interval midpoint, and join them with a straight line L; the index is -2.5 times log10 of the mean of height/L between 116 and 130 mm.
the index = 0.35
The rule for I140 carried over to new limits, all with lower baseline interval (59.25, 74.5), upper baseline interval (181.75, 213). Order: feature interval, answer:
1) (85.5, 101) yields 0.02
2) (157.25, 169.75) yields -0.14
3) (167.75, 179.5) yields -0.14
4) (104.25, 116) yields 0.00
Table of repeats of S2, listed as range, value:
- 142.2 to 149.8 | 4.76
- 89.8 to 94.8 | 5.25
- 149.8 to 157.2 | 5.58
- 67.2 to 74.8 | 5.43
